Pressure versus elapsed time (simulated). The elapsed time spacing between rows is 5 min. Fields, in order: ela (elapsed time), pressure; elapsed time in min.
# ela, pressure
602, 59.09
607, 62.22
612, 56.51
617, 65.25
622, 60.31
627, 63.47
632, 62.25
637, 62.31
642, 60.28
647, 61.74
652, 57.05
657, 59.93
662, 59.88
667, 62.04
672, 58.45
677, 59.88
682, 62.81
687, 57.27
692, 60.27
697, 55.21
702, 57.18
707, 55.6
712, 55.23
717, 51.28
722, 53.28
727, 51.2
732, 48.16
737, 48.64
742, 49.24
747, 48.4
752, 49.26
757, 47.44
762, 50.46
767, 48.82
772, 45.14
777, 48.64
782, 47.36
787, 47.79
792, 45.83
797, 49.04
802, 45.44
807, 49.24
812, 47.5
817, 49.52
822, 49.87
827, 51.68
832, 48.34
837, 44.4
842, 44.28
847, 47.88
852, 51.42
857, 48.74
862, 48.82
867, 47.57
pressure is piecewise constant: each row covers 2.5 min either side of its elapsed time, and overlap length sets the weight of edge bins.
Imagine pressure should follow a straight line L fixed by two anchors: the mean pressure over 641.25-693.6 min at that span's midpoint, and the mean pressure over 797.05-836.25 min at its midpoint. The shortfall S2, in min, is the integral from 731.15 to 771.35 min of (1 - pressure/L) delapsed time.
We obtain 3.7 min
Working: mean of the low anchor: 59.9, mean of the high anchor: 48.6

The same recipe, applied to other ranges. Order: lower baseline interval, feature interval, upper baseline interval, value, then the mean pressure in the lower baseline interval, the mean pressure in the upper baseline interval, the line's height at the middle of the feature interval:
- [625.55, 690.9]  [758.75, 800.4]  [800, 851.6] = 2.92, 60.5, 48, 51.4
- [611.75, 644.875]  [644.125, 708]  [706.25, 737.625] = -2.68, 61.8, 51.9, 56.8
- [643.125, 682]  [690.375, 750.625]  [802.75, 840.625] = 3.48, 60.1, 48.4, 55.8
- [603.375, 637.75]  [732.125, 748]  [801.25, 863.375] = 1.59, 61.6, 48.3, 54.1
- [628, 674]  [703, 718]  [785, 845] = 0.35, 60.6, 47.7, 55.9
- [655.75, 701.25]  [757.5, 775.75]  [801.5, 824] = 1.46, 59.4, 48.5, 52.3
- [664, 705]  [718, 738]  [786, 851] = 1.78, 59.1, 47.8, 55.4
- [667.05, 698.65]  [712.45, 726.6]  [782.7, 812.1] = 0.76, 59.3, 47.5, 55.5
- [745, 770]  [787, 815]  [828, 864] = 0.50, 48.8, 47.8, 48.3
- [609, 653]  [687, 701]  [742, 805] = -0.58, 61.2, 47.9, 55.3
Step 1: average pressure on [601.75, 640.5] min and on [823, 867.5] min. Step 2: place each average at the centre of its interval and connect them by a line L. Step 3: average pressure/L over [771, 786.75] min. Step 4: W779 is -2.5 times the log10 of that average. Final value 0.11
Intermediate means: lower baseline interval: 61.5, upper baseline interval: 48.2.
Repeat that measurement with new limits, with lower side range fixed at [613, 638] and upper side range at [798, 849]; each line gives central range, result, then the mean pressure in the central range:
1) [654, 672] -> -0.01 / 60.2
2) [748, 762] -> 0.09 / 48.7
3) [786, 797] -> 0.07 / 47.2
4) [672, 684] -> -0.04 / 60.7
